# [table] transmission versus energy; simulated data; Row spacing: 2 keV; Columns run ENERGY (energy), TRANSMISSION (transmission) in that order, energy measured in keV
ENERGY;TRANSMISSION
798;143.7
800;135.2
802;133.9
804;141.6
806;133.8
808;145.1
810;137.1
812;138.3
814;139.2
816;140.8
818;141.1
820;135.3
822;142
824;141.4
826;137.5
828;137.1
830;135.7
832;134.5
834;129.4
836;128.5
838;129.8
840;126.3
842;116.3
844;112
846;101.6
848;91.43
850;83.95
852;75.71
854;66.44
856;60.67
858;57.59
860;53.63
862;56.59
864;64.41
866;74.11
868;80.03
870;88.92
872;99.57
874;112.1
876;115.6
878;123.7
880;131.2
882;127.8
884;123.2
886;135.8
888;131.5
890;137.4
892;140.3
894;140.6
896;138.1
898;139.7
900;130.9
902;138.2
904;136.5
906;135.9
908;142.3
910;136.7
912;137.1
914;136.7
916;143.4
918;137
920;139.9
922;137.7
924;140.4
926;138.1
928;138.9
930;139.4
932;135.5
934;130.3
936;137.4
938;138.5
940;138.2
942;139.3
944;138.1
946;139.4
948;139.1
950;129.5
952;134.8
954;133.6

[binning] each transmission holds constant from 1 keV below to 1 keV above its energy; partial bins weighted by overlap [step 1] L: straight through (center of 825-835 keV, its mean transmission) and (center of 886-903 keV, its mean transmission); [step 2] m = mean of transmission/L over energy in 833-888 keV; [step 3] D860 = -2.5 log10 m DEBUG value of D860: 0.34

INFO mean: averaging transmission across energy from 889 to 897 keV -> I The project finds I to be 139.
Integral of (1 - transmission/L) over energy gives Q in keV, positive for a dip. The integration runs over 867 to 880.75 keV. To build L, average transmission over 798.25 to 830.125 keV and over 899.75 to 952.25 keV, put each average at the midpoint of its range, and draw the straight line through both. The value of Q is 3.10 keV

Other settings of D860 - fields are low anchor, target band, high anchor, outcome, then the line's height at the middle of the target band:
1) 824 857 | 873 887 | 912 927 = 0.01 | 125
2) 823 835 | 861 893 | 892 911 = 0.25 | 137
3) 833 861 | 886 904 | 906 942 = -0.13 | 122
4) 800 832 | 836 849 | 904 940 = 0.21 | 138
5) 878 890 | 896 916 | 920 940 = -0.03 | 134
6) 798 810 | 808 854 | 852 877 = -0.12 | 111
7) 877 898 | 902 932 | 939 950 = -0.02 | 136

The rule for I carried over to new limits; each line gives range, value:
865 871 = 81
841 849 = 105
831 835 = 132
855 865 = 58.6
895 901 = 136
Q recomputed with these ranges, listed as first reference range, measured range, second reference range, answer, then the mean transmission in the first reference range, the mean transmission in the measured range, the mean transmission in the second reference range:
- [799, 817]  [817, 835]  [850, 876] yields -2.95 keV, 138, 137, 76.1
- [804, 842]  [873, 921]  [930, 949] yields 1.07 keV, 136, 134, 137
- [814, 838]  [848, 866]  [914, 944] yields 9.21 keV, 136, 66.9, 138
